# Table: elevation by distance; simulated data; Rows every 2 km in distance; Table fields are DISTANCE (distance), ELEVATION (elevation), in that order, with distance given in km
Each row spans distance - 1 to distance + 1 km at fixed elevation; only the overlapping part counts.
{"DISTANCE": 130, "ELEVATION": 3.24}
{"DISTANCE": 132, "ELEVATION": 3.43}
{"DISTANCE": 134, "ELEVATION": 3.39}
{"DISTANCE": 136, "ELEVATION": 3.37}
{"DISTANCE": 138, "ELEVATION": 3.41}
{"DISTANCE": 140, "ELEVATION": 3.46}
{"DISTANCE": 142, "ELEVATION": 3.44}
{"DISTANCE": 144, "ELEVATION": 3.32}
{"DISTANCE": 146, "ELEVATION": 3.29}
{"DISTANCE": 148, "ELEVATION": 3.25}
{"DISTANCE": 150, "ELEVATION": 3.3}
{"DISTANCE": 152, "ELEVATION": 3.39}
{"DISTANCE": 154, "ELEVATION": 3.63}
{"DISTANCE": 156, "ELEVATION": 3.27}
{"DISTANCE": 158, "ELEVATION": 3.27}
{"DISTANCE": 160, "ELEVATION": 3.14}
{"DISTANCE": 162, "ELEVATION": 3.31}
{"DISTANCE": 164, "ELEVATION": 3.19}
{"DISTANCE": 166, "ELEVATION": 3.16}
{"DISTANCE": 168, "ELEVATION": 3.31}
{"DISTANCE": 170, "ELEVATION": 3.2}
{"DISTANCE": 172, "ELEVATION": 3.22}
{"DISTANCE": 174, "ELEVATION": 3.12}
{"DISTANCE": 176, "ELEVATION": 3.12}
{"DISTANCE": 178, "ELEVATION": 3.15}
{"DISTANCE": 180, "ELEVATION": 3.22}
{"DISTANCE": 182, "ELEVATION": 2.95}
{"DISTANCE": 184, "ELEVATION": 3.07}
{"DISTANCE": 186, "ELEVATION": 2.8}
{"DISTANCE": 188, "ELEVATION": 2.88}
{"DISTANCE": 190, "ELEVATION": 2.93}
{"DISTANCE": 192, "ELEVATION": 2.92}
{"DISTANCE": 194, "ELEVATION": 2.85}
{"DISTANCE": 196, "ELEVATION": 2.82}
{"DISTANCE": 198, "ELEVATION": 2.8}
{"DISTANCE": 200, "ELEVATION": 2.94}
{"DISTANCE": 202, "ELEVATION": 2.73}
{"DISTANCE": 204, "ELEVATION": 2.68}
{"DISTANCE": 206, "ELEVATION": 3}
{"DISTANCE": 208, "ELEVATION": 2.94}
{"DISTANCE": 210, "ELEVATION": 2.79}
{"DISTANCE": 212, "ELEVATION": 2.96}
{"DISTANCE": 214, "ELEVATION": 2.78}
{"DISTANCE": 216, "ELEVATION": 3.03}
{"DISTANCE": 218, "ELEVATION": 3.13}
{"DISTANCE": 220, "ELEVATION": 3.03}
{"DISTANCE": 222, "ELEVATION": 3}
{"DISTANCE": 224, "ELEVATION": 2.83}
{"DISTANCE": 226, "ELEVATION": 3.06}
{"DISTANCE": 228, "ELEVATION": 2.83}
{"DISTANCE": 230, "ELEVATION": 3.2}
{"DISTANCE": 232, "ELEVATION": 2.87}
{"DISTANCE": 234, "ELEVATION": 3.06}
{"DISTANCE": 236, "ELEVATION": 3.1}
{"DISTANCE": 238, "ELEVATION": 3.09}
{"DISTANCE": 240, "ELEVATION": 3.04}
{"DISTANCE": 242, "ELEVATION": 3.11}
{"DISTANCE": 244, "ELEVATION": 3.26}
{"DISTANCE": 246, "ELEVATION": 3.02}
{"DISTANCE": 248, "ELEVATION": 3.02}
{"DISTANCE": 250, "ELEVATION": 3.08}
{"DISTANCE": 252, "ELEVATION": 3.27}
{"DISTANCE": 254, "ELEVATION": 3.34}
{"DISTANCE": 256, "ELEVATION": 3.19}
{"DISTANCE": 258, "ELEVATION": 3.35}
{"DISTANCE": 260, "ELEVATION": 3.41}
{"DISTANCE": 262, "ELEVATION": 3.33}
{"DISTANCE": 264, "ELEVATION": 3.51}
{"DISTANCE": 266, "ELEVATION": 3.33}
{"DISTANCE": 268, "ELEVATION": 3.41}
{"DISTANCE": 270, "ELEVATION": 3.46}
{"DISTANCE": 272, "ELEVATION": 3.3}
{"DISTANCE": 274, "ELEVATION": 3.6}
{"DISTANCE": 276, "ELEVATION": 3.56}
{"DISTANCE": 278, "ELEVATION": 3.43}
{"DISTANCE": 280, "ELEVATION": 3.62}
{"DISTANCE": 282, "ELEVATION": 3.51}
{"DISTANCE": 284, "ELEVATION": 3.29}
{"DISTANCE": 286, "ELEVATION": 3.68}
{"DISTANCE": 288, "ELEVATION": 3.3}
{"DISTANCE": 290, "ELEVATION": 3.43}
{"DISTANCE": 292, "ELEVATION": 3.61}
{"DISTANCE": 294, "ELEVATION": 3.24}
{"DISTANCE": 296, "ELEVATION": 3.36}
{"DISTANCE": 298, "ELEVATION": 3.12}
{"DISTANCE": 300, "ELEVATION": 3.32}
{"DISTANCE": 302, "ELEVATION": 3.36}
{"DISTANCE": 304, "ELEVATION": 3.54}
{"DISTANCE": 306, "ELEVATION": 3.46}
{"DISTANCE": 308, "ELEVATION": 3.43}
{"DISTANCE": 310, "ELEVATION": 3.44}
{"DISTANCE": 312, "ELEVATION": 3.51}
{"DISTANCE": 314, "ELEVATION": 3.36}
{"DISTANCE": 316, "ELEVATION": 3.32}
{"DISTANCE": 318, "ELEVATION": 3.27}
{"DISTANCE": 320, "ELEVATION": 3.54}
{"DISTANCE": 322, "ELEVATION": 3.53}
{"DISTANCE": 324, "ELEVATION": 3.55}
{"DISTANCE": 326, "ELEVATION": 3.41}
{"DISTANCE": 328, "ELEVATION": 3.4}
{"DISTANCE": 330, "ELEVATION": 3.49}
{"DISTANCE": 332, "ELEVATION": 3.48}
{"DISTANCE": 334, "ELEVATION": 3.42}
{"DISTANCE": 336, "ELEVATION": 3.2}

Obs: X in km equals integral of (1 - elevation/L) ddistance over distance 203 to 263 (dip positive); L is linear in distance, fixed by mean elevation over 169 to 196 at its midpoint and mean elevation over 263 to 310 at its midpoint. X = 3.0 km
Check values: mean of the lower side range 3.03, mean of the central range 3.06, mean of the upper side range 3.43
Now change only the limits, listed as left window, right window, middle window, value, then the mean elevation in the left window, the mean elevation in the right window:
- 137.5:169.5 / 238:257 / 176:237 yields 5.2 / 3.32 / 3.14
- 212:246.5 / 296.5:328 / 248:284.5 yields -2.1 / 3.02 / 3.41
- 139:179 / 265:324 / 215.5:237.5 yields 2.2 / 3.28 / 3.43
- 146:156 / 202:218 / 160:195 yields 0.8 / 3.37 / 2.89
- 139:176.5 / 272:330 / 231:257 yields 2.0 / 3.29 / 3.43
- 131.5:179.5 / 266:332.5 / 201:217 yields 2.3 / 3.3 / 3.43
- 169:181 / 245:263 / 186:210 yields 2.5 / 3.17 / 3.22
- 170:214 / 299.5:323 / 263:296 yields -1.5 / 2.95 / 3.43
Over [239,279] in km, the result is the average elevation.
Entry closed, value 3.3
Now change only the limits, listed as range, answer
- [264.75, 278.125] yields 3.44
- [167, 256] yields 3.01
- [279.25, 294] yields 3.47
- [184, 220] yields 2.89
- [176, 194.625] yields 2.98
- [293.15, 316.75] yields 3.37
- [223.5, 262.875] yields 3.13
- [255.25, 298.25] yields 3.42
